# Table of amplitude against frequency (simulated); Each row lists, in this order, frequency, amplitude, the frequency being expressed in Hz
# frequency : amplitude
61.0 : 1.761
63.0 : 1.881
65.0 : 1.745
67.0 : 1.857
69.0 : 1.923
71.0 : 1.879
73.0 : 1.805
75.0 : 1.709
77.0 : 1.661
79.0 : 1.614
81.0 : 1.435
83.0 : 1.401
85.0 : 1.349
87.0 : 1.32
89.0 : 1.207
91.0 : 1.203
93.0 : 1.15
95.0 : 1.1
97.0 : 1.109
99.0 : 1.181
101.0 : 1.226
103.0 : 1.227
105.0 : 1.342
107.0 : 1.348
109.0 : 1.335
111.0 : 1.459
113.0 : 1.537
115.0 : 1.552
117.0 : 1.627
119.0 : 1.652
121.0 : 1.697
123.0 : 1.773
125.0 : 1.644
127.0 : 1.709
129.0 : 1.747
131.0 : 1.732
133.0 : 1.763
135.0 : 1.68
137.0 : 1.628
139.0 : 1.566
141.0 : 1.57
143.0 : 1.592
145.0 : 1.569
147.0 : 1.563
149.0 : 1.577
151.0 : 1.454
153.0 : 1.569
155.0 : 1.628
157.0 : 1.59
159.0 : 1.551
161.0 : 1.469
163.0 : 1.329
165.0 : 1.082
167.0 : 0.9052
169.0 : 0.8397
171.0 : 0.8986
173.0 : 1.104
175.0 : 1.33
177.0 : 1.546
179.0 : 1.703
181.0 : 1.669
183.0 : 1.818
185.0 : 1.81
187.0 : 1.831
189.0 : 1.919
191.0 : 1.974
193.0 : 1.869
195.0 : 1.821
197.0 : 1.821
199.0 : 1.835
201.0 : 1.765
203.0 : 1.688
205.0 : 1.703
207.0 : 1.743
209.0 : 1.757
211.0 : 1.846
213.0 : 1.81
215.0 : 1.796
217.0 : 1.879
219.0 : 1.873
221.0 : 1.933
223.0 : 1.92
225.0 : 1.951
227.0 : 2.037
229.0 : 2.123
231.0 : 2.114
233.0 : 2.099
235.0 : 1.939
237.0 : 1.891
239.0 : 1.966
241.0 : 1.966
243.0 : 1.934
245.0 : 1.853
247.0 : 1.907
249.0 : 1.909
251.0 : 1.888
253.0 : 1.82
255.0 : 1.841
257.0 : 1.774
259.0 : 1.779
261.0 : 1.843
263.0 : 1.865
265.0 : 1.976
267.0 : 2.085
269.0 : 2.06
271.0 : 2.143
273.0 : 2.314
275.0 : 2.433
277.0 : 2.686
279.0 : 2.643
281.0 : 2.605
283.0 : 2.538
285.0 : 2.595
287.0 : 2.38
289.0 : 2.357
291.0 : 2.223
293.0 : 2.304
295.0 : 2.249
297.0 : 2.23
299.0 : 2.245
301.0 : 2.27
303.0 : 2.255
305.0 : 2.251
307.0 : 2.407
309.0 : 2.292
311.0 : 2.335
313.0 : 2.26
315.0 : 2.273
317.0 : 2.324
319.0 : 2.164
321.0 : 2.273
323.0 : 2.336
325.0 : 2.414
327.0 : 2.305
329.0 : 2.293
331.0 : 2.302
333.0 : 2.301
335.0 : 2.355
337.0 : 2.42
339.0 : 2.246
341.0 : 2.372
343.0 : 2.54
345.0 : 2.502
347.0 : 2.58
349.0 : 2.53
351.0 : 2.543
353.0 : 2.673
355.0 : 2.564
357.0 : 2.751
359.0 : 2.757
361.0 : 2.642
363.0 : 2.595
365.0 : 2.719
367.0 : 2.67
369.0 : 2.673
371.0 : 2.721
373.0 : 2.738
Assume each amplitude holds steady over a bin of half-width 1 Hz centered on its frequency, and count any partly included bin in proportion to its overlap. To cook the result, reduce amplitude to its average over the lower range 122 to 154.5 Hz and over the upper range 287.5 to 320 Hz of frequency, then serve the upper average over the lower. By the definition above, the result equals 1.4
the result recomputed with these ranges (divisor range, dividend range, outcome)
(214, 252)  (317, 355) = 1.23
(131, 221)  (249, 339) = 1.39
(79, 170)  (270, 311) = 1.64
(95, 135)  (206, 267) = 1.27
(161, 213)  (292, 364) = 1.51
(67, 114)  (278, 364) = 1.69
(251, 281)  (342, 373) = 1.25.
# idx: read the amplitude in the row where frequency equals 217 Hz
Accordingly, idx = 1.879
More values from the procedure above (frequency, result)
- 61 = 1.761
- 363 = 2.595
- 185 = 1.81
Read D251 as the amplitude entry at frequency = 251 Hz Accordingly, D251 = 1.888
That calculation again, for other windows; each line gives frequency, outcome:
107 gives 1.348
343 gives 2.54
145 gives 1.569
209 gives 1.757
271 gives 2.143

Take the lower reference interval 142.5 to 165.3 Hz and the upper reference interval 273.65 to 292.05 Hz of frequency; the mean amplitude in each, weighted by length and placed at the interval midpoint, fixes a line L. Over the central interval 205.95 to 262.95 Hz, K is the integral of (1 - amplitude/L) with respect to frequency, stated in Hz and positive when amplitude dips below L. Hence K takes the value 5.8 Hz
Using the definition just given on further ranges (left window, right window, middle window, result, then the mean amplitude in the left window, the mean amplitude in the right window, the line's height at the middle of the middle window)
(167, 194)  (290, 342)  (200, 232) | -2.4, 1.54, 2.3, 1.74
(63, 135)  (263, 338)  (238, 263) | 2.9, 1.52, 2.32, 2.12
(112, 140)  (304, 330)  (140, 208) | 9.9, 1.66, 2.3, 1.82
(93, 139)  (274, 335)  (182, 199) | -0.2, 1.5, 2.35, 1.83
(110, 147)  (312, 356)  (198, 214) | 1.3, 1.64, 2.39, 1.92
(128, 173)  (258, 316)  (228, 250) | 0.1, 1.46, 2.27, 1.99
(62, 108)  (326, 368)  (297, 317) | 0.5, 1.46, 2.51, 2.35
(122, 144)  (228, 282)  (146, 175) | 7.1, 1.67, 2.05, 1.76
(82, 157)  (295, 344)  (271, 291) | -3.0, 1.48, 2.31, 2.15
